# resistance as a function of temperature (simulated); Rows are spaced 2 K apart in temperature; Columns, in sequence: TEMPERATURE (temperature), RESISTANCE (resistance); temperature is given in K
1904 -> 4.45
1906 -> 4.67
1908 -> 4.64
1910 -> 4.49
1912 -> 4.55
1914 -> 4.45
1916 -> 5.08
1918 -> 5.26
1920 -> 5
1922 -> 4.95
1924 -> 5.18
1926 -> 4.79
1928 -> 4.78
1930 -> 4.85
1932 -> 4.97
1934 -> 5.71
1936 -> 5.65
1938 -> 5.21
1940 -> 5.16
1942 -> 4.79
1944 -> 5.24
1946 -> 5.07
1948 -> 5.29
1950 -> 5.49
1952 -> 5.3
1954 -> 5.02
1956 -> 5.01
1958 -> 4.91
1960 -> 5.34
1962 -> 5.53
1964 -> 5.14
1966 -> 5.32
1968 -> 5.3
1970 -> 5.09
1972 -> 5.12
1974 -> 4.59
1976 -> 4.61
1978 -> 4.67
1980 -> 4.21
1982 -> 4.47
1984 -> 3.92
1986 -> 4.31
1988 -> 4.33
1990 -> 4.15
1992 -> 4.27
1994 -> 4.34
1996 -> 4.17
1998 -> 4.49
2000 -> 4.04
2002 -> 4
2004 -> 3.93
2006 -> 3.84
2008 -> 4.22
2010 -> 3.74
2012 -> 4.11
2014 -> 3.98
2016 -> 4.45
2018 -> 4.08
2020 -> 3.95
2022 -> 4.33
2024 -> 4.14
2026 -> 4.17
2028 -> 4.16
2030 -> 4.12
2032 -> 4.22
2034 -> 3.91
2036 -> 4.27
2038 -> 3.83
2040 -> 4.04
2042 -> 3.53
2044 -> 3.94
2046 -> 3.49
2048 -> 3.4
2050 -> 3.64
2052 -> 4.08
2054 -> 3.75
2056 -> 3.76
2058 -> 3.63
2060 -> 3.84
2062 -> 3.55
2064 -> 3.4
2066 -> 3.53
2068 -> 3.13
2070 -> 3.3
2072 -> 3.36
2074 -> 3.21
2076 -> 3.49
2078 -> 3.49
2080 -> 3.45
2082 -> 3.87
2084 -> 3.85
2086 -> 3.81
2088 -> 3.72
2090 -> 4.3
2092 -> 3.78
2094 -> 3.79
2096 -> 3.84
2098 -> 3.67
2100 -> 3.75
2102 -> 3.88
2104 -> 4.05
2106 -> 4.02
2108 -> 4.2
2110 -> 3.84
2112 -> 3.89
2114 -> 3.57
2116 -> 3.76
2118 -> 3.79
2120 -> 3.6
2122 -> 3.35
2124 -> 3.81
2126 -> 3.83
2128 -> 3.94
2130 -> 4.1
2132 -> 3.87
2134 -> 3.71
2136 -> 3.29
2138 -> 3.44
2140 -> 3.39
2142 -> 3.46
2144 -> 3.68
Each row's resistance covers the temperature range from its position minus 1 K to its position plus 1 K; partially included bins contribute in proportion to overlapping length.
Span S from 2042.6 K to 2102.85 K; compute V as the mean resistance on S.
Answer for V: 3.66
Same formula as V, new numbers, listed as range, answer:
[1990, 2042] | 4.1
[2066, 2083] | 3.42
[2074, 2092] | 3.72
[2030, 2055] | 3.85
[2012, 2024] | 4.15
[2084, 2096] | 3.87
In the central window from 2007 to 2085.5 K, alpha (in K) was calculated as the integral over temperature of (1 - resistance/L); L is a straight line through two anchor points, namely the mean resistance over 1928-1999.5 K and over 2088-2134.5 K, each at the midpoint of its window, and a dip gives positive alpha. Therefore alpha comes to 9.1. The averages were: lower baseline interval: 4.88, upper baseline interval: 3.84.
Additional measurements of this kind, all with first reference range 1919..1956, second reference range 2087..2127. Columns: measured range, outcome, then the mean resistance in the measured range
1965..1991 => 1.1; 4.62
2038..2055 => 2.2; 3.74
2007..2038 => 2.5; 4.11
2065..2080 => 2.7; 3.36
